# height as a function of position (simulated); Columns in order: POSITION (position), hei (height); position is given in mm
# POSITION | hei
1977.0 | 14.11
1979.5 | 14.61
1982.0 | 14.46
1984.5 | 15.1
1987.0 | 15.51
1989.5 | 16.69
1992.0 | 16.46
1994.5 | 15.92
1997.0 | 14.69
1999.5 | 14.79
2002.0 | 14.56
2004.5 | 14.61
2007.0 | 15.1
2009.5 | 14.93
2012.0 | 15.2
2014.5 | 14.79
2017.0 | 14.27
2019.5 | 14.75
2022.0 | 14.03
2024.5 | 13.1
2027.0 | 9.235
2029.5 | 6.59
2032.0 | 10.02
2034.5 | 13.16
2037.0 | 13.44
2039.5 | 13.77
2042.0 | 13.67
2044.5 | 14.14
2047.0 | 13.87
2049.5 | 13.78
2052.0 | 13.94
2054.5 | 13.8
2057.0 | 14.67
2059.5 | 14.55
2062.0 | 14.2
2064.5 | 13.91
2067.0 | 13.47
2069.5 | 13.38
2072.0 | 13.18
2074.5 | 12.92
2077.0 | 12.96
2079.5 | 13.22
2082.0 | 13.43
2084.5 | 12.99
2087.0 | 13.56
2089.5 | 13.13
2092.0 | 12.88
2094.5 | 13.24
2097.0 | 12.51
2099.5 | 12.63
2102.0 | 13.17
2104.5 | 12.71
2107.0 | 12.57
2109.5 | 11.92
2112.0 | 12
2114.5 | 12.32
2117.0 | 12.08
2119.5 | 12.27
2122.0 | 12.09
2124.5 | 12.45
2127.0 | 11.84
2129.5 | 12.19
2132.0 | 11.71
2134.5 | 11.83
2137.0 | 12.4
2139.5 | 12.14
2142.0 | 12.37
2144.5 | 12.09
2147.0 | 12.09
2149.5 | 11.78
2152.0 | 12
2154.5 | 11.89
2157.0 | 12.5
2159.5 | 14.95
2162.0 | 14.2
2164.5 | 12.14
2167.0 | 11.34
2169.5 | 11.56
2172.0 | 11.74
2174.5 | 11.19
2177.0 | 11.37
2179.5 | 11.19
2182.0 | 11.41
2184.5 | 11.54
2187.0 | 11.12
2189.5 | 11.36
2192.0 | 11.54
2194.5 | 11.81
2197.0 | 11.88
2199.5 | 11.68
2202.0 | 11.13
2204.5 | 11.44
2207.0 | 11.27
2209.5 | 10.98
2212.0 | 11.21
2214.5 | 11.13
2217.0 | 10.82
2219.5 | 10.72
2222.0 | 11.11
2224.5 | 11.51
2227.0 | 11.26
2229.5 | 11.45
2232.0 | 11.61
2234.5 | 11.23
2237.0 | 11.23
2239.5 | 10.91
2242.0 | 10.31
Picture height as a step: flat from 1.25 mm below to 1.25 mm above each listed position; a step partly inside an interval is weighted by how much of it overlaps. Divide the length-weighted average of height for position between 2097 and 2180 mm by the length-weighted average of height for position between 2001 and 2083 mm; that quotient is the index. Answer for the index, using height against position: 0.91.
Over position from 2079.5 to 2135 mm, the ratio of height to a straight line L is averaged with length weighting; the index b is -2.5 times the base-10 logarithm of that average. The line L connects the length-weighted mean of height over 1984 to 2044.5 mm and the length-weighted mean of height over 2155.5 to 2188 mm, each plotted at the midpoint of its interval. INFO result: 0.02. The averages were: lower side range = 13.9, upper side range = 12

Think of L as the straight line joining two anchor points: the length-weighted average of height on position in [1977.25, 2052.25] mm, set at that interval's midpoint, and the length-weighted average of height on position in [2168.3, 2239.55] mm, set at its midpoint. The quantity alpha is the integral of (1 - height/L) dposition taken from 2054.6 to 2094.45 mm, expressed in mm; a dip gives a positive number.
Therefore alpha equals -1.1 mm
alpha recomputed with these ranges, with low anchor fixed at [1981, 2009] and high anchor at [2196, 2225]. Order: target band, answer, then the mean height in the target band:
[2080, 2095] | 0.36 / 13.2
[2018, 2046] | 4.19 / 12.4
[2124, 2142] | 0.84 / 12.1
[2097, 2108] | 0.42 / 12.7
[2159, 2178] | -0.31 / 12.2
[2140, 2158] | 0.41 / 12.1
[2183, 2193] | 0.22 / 11.4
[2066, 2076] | 0.44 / 13.2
